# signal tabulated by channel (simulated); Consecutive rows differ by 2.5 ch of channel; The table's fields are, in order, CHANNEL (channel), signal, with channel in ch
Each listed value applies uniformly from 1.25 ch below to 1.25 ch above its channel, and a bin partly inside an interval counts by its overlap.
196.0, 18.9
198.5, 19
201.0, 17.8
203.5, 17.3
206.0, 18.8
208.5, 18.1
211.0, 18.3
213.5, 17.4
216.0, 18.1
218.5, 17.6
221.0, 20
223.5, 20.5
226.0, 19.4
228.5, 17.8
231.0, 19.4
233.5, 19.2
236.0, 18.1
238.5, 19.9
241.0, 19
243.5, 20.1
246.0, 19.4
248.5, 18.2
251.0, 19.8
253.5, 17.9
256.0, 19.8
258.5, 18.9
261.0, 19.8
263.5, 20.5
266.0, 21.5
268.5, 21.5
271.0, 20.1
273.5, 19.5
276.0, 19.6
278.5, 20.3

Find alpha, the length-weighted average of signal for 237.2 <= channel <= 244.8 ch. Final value 19.7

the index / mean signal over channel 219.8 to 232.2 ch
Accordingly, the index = 19.4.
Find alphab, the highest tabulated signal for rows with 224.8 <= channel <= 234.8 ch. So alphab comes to 19.4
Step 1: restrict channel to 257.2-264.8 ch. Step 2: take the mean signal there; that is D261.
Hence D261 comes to 19.7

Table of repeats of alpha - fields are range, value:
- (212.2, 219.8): 17.7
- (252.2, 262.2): 19.1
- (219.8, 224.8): 20.2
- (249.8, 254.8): 18.9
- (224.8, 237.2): 18.8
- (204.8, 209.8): 18.4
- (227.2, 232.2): 18.6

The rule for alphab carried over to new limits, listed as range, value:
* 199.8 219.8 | 18.8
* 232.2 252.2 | 20.1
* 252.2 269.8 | 21.5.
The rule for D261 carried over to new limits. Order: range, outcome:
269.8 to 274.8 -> 19.8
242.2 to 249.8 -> 19.2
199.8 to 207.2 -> 18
